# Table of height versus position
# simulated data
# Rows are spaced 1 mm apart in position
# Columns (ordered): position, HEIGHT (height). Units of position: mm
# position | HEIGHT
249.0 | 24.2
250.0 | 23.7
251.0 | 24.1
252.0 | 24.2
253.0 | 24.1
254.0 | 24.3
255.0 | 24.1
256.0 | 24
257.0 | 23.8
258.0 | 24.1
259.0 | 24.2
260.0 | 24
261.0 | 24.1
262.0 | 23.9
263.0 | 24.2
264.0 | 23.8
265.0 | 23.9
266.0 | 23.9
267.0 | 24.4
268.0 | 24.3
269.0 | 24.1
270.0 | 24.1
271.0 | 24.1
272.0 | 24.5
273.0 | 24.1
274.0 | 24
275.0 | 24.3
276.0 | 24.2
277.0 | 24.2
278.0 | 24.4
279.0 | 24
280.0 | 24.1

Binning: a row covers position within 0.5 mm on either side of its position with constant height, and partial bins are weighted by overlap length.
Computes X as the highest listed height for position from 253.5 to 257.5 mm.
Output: 24.3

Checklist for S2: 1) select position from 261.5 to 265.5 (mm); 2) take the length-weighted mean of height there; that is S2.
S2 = 24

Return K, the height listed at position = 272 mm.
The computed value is 24.5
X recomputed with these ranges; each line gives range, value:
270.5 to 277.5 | 24.5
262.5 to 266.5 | 24.2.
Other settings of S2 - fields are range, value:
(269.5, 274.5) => 24.2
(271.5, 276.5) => 24.2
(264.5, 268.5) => 24.1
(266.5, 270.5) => 24.2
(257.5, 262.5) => 24.1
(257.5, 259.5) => 24.1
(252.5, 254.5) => 24.2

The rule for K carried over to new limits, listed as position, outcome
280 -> 24.1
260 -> 24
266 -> 23.9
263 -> 24.2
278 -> 24.4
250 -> 23.7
